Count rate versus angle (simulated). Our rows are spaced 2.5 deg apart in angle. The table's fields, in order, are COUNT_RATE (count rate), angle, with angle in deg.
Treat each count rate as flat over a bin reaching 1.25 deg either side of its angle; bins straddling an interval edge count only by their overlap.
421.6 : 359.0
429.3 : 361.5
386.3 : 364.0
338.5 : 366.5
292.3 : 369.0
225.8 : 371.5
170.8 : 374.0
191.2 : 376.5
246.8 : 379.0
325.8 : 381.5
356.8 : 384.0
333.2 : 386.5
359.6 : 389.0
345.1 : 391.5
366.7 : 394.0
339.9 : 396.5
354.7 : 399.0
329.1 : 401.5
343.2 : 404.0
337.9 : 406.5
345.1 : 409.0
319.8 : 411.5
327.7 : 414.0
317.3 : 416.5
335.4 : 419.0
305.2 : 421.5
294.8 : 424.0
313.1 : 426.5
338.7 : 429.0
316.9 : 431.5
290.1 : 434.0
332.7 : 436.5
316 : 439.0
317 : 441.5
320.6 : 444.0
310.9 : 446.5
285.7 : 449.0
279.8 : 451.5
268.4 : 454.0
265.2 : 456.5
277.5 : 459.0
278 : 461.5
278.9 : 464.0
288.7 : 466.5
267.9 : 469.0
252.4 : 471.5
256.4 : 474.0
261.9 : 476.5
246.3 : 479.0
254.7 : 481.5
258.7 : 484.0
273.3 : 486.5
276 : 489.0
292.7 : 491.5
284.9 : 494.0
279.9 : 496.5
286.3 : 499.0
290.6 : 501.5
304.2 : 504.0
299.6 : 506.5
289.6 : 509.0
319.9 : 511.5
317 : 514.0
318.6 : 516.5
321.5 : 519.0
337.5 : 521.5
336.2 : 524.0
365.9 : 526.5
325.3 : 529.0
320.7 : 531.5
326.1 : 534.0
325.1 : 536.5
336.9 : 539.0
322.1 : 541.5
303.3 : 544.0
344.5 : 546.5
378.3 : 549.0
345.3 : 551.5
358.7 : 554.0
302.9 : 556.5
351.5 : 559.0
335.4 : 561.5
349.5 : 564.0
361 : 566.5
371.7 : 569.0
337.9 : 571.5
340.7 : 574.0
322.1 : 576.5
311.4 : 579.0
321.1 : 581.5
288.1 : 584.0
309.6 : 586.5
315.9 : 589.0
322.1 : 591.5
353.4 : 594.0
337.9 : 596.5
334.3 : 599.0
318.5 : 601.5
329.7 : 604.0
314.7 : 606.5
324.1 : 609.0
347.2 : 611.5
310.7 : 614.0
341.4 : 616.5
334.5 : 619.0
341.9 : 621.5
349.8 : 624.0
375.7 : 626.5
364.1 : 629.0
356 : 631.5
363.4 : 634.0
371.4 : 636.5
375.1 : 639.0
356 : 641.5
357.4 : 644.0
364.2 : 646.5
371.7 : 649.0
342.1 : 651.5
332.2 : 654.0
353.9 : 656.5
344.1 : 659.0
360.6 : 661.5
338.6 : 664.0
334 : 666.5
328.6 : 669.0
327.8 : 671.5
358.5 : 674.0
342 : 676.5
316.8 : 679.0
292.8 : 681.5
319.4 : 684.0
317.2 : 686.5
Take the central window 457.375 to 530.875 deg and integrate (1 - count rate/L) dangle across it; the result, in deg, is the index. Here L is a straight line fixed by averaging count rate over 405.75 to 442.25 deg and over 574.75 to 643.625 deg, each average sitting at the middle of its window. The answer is 8.01 deg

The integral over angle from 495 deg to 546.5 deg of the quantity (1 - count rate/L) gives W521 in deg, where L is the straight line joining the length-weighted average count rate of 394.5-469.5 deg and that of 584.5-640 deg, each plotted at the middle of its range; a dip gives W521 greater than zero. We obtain 1.3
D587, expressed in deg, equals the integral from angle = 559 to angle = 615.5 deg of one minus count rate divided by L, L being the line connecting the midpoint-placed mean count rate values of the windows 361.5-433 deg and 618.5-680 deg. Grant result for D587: 2.0 deg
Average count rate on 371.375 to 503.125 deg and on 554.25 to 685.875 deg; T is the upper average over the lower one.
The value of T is 1.14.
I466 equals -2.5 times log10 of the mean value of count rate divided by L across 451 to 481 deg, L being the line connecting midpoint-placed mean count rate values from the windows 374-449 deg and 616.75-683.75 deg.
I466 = 0.21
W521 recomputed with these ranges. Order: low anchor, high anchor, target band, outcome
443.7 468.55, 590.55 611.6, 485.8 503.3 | 0.7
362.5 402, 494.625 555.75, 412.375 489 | 6.1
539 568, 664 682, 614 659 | -2.7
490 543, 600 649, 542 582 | -1.4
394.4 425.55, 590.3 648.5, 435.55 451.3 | 1.0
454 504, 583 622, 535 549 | -1.4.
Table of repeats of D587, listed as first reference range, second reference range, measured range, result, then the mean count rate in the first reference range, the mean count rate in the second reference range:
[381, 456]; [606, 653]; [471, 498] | 5.3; 324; 351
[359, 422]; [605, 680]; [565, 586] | 0.6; 323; 347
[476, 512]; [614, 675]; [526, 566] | -4.2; 281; 351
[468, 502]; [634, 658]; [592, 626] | 0.4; 270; 358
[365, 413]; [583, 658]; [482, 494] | 1.8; 312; 342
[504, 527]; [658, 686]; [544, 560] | -1.0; 320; 332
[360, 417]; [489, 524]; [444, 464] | 1.8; 321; 303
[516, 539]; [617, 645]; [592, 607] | 0.8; 331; 358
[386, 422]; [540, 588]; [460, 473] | 2.5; 338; 334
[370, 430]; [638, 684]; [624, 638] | -1.0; 313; 343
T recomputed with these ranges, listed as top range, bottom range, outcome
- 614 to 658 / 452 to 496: 1.31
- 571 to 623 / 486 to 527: 1.07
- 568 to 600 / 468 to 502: 1.22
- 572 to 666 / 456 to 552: 1.13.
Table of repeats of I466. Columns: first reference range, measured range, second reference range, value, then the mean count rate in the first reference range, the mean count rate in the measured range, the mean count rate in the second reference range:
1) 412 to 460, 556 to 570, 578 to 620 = -0.09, 306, 347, 324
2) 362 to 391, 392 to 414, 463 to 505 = -0.17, 298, 341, 274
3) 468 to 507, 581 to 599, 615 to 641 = 0.04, 274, 322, 357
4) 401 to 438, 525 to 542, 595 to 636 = 0.00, 323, 332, 341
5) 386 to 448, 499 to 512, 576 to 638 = 0.11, 328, 298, 335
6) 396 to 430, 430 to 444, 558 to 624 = 0.05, 328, 316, 332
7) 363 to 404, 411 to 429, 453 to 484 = -0.09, 311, 318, 266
